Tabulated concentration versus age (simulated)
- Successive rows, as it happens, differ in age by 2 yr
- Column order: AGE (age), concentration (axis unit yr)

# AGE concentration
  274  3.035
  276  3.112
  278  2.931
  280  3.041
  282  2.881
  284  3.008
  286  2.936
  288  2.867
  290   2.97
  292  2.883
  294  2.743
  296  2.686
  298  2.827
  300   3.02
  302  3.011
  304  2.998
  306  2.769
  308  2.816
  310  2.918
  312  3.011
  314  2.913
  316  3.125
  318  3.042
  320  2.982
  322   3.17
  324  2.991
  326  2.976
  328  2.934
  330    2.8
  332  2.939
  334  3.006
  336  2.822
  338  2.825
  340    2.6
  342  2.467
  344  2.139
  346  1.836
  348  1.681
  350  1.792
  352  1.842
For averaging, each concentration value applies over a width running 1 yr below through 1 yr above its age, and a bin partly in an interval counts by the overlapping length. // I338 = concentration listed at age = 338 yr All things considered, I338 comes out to 2.825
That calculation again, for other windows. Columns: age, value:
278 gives 2.931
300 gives 3.02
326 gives 2.976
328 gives 2.934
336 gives 2.822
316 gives 3.125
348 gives 1.681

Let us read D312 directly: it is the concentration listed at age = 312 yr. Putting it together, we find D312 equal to 3.011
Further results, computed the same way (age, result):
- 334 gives 3.006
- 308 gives 2.816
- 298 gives 2.827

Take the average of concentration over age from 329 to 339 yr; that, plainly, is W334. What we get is 2.88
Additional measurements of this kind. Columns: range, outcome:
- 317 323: 3.06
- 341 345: 2.3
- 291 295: 2.81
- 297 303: 2.95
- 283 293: 2.93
